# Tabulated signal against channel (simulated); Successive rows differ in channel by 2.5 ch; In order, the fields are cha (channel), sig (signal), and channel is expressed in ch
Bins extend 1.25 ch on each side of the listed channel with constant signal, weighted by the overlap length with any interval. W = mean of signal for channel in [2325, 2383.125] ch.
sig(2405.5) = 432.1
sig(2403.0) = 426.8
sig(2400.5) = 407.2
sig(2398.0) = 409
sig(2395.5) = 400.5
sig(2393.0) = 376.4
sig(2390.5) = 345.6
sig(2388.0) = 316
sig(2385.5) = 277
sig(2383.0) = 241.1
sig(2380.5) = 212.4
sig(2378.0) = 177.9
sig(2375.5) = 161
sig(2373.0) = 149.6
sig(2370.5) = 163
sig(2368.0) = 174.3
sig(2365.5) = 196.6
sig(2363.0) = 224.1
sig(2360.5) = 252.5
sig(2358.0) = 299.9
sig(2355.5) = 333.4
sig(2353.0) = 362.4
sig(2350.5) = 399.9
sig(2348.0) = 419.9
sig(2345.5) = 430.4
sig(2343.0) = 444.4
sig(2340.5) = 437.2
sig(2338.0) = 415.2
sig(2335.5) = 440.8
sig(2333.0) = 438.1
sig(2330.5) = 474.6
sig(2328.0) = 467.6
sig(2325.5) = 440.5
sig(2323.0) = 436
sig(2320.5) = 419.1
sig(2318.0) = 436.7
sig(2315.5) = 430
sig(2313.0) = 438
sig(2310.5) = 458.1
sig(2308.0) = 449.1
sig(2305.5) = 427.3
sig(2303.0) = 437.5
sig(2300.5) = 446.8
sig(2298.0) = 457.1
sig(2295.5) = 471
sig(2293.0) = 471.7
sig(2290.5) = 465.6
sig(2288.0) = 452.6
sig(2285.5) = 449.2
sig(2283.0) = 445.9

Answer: 323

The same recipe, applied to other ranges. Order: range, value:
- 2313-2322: 430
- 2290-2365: 415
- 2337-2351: 426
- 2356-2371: 227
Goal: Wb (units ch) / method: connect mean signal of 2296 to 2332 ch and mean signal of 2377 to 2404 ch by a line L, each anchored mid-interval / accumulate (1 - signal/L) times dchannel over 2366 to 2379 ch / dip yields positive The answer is 6.9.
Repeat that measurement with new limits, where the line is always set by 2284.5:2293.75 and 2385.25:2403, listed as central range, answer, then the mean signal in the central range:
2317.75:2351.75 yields -1.19 ch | 436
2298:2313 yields 0.04 ch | 444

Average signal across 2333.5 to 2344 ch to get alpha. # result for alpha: 434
